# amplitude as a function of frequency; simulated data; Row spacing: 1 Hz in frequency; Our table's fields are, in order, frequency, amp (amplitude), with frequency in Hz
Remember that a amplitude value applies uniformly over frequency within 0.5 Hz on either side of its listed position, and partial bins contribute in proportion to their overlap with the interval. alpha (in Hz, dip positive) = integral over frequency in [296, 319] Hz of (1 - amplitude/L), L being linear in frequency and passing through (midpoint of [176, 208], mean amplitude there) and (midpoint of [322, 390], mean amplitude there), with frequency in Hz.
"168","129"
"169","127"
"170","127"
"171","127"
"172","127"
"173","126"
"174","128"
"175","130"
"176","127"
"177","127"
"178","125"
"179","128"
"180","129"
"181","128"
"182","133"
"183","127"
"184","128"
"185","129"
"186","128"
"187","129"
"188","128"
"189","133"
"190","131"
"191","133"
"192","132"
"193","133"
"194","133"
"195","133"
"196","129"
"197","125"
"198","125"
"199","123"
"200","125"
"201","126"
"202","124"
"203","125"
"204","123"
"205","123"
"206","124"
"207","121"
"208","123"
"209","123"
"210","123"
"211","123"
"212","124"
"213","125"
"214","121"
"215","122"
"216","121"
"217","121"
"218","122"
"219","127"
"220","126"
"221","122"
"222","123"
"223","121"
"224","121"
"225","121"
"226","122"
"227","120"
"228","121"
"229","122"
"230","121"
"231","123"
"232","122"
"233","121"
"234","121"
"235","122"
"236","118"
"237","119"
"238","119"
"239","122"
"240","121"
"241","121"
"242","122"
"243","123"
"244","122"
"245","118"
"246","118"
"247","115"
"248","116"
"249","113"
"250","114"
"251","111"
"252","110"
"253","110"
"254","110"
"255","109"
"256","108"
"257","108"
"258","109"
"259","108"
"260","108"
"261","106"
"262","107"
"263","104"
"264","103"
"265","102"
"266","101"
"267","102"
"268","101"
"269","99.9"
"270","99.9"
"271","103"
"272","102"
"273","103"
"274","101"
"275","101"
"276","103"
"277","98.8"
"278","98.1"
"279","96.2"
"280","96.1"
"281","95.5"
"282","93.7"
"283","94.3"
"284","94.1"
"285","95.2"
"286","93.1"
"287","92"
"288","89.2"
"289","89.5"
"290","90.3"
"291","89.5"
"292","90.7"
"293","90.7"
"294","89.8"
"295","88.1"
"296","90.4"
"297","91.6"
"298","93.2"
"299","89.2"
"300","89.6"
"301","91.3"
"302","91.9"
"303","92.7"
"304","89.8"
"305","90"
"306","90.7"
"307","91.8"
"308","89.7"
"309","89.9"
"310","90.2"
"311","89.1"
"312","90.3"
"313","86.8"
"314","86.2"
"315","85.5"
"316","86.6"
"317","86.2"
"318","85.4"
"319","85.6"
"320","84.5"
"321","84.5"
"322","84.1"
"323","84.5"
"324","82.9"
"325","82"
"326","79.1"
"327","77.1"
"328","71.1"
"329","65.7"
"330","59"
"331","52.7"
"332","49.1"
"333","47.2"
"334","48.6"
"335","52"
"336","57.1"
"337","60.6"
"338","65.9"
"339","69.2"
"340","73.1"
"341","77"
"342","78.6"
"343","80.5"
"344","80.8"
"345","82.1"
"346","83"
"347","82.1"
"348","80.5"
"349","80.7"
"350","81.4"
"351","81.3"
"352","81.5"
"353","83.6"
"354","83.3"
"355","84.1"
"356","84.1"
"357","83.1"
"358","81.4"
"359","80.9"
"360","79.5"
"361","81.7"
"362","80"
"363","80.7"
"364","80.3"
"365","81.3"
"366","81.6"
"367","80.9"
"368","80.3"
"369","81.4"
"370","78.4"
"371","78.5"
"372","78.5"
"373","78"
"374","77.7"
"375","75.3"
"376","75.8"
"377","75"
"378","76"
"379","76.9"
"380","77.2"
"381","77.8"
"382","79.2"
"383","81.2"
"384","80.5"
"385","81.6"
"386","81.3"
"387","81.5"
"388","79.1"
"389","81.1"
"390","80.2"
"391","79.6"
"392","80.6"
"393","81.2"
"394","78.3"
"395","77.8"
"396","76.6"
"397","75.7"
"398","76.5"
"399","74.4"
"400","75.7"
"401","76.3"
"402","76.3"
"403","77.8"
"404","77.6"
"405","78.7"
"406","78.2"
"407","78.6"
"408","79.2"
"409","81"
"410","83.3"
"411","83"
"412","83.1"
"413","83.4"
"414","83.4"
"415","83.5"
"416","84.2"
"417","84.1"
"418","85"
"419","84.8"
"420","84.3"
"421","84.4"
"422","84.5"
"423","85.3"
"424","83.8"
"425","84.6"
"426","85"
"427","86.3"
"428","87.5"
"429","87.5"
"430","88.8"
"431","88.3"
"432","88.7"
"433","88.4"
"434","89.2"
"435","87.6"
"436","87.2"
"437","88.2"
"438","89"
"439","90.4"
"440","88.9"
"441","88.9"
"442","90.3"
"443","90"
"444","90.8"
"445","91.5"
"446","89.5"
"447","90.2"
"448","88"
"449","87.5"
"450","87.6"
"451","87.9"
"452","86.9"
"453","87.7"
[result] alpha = 0.5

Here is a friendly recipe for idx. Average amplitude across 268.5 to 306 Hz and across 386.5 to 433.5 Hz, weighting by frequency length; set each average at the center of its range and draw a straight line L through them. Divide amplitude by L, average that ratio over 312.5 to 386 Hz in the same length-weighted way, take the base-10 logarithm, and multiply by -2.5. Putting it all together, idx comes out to 0.140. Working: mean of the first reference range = 94.2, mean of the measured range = 77.3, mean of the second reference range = 81.9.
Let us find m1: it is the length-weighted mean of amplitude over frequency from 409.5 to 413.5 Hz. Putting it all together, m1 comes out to 83.2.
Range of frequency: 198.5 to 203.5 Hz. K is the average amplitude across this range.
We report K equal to 125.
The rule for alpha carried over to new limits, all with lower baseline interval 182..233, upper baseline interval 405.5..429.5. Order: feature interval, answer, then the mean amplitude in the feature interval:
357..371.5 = 2.1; 80.6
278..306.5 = 4.3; 91.8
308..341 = 8.8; 75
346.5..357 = 1.6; 82.3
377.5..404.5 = 3.2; 78.4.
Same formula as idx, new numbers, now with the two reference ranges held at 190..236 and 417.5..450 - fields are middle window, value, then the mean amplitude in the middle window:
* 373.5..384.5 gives 0.24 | 77.5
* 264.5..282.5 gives 0.14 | 99.8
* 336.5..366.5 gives 0.26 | 79.5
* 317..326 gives 0.25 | 84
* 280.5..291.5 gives 0.21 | 92.4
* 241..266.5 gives 0.06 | 111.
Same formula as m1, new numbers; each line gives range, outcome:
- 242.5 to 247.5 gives 119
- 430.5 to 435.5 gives 88.4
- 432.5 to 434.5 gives 88.8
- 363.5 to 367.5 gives 81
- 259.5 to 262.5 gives 107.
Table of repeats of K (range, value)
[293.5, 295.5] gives 88.9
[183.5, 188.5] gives 128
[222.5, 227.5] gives 121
